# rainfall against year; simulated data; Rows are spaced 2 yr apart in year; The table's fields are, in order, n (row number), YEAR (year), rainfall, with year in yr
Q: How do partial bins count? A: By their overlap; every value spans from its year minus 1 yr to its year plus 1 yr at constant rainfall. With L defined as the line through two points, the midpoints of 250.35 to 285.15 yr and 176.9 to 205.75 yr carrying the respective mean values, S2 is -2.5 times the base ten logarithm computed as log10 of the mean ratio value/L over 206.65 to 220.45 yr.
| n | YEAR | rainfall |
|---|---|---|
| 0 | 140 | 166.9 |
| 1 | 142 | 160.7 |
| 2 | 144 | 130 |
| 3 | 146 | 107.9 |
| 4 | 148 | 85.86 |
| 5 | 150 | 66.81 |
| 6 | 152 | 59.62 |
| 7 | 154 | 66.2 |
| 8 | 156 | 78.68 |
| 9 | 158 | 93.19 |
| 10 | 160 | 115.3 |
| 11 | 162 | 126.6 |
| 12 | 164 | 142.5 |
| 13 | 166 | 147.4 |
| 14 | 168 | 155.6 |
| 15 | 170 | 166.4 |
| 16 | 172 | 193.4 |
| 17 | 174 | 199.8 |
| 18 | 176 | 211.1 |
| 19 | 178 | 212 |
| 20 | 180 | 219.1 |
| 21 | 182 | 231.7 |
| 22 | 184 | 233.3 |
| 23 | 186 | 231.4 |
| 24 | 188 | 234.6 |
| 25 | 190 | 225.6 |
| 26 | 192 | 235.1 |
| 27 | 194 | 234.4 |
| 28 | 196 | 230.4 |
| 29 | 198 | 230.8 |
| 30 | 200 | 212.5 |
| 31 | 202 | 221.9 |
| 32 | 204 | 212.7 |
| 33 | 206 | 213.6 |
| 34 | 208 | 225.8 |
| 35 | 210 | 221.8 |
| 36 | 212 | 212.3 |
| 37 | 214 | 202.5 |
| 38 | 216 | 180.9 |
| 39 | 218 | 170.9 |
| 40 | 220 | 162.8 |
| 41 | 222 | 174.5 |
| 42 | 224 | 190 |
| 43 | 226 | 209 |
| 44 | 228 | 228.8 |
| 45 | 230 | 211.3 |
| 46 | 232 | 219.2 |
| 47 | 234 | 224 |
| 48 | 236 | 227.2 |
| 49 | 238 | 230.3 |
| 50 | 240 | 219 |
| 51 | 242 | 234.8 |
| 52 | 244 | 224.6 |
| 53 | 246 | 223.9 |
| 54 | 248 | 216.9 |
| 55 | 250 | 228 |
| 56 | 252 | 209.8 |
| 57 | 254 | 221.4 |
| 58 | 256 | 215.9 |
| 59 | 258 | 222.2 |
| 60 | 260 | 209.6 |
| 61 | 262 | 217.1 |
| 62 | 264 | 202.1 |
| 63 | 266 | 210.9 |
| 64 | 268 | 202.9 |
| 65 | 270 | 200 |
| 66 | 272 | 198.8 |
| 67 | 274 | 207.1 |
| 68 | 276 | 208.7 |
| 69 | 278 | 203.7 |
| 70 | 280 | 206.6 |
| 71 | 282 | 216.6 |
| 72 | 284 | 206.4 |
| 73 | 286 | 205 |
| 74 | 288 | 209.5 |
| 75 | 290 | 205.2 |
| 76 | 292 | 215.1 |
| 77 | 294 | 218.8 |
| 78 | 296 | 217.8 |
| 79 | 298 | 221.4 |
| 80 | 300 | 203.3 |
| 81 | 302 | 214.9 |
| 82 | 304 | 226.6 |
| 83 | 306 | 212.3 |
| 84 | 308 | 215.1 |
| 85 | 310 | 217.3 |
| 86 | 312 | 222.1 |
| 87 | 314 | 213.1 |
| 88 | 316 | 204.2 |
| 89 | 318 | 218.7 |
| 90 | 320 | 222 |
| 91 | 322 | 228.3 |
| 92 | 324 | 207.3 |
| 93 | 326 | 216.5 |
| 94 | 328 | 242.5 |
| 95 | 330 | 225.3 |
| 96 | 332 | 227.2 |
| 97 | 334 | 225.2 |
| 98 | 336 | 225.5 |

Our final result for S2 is 0.12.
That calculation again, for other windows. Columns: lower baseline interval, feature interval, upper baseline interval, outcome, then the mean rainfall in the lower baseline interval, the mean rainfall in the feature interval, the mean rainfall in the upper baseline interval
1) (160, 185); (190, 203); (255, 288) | -0.197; 184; 227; 208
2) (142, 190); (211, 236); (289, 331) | -0.116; 154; 200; 218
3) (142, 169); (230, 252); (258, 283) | -0.224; 108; 223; 208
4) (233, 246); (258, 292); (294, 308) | 0.066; 226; 208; 216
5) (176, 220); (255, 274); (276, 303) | 0.021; 217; 209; 211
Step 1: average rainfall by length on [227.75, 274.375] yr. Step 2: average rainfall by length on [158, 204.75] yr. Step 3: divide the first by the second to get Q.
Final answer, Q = 1.09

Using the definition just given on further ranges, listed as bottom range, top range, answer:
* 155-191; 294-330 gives 1.22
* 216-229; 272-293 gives 1.10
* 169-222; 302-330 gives 1.03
